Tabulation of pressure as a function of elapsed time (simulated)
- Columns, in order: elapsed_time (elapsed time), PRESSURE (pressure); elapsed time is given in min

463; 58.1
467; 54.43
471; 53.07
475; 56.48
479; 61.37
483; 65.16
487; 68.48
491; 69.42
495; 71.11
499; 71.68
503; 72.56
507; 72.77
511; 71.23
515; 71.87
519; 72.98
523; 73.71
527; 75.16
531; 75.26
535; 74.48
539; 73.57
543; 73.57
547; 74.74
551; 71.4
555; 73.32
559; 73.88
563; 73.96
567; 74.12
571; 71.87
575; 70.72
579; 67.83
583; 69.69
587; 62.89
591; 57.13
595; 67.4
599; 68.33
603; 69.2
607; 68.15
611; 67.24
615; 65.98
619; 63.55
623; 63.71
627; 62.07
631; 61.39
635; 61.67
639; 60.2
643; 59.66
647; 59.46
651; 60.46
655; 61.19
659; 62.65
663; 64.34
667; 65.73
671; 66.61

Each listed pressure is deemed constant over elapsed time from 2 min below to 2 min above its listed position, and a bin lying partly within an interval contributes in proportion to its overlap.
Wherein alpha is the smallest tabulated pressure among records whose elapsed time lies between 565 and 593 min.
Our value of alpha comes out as 57.13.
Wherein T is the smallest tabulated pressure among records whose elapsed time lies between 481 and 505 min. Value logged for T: 65.16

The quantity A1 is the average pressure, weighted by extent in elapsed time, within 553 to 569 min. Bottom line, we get 73.8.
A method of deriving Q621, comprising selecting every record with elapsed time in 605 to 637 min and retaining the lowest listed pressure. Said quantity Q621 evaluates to 61.39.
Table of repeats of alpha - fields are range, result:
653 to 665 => 61.19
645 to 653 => 59.46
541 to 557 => 71.4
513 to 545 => 71.87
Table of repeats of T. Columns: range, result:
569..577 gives 70.72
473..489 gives 56.48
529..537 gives 74.48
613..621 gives 63.55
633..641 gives 60.2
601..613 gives 67.24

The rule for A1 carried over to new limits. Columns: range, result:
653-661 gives 61.9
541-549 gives 74.2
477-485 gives 63.3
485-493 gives 69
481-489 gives 66.8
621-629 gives 62.9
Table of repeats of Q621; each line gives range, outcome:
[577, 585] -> 67.83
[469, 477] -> 53.07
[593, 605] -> 67.4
